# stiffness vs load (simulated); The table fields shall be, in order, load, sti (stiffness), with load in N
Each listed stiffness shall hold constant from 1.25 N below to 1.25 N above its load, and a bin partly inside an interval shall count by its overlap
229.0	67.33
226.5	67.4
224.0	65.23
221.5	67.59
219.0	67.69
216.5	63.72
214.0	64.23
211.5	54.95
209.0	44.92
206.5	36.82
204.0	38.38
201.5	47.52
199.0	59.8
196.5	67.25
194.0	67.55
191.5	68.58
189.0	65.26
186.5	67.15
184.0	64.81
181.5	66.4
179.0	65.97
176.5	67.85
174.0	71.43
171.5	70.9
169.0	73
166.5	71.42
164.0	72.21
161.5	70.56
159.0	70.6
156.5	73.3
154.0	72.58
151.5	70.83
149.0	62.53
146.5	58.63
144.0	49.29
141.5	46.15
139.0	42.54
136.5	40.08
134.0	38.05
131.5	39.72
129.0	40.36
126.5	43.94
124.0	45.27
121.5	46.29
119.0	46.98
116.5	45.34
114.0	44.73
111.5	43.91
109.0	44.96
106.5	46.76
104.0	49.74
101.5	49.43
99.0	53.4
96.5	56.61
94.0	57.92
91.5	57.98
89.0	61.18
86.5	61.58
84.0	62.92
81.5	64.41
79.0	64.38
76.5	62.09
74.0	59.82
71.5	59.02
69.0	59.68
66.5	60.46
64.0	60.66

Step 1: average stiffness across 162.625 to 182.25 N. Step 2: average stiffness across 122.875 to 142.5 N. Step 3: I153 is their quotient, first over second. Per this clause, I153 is 1.7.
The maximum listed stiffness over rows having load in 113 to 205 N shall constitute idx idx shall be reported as 73.3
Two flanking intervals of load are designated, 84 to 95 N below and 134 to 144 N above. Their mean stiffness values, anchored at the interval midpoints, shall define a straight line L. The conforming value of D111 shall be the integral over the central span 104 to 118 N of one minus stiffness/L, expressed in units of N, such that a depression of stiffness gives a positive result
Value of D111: 1.9 N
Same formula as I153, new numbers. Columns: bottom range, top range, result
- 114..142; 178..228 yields 1.40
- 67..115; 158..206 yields 1.16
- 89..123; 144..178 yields 1.38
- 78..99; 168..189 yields 1.13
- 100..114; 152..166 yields 1.53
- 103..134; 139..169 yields 1.45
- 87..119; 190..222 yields 1.12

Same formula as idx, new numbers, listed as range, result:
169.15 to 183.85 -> 71.43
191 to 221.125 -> 68.58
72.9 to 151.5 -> 70.83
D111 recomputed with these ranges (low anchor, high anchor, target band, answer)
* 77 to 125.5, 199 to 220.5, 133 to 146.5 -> 2.1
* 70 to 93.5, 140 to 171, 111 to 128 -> 4.9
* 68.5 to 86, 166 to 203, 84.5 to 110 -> 3.4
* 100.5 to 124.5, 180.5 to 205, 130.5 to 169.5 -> -4.0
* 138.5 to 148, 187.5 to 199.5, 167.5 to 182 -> -2.3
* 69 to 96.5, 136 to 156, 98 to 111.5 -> 2.5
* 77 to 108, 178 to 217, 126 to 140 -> 4.2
